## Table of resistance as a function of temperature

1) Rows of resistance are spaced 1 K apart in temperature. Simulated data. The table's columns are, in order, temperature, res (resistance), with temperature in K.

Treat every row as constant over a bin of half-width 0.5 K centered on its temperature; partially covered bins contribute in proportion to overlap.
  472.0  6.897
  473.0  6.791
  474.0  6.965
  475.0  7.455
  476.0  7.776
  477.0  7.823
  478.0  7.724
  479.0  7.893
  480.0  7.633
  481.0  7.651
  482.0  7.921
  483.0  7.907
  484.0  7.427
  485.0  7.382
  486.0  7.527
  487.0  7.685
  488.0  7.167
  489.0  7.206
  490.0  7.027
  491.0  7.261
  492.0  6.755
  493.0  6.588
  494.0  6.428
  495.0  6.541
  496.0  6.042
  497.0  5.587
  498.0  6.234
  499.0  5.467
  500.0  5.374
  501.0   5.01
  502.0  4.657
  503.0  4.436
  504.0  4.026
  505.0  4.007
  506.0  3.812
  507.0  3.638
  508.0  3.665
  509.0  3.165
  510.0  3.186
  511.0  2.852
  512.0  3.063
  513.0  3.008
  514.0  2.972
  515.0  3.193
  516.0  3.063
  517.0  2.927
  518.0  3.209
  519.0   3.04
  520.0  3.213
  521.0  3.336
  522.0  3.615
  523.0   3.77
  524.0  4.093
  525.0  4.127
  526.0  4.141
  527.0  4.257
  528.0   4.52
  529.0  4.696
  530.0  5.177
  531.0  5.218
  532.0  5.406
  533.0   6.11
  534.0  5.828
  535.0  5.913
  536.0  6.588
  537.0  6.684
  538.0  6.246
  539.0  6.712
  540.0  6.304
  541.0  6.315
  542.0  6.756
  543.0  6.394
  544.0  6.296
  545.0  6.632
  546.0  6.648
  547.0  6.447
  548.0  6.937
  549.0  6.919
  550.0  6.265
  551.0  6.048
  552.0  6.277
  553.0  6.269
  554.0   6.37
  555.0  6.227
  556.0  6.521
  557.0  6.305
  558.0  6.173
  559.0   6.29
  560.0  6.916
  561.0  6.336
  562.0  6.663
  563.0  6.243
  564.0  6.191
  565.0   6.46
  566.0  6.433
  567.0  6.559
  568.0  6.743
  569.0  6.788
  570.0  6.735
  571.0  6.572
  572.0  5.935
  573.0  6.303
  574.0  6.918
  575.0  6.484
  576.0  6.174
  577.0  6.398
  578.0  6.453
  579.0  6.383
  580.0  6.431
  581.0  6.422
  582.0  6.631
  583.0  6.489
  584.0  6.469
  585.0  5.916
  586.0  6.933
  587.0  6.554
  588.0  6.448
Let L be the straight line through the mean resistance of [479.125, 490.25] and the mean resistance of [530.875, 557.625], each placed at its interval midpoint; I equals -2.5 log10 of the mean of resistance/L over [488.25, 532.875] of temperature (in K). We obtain 0.47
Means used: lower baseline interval 7.53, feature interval 4.55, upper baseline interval 6.33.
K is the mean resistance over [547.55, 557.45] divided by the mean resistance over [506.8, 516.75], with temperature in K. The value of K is 2.0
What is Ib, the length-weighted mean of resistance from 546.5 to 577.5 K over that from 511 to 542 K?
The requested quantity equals 1.4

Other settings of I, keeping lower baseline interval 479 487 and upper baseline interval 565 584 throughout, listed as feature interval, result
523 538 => 0.33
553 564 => 0.05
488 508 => 0.32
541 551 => 0.05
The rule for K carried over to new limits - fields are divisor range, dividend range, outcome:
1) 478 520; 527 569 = 1.16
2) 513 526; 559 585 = 1.91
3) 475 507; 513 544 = 0.74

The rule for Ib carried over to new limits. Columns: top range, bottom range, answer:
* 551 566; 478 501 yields 0.92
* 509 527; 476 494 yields 0.45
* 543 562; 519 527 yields 1.72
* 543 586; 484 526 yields 1.35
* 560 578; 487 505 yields 1.08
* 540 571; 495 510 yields 1.39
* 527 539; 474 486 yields 0.74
